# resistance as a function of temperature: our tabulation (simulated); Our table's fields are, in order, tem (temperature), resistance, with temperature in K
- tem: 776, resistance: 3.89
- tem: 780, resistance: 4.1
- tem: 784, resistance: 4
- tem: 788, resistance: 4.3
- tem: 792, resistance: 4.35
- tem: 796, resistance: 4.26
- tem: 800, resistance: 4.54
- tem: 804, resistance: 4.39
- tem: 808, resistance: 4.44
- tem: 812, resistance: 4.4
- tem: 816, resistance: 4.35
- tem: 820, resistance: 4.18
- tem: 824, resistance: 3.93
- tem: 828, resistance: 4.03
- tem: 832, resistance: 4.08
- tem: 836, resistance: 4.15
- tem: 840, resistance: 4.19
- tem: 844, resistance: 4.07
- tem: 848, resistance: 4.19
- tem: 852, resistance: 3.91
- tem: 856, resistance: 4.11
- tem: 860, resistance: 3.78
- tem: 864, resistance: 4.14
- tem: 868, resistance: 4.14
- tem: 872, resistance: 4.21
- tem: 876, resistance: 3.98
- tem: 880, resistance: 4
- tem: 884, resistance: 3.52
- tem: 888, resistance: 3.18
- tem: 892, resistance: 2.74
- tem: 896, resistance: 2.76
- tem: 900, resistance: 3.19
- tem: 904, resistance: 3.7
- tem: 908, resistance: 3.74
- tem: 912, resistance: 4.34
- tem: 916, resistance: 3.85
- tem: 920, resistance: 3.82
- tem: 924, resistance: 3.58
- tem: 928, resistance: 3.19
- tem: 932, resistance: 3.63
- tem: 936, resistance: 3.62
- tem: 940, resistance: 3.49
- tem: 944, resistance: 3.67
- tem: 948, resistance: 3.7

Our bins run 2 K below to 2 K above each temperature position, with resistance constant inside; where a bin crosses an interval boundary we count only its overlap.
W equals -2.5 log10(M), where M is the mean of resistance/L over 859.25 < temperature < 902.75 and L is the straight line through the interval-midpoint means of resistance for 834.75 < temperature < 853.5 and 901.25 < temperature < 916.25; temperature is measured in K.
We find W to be 0.11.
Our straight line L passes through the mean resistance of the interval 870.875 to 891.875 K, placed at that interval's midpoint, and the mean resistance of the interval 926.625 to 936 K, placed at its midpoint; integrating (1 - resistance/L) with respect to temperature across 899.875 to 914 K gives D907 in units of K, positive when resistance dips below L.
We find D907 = -1.0 K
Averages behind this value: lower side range 3.67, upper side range 3.47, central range 3.82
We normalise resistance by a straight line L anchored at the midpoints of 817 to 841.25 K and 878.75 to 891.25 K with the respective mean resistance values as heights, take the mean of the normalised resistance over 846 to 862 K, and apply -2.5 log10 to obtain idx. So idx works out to -0.05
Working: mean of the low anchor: 4.1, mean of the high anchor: 3.46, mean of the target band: 4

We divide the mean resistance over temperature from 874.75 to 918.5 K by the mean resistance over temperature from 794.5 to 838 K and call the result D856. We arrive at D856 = 0.8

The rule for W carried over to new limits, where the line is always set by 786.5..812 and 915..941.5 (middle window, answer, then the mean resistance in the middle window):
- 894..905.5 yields 0.177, 3.2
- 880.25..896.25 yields 0.203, 3.19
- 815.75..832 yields 0.036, 4.09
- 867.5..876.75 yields -0.051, 4.12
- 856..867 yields -0.001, 4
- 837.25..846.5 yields -0.004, 4.13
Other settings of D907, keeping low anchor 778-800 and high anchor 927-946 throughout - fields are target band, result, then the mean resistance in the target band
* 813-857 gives -1.09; 4.11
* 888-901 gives 2.85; 2.92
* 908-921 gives -1.20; 3.98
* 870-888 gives -0.16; 3.84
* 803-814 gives -0.72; 4.41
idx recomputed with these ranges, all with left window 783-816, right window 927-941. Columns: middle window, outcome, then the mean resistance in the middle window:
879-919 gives 0.066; 3.5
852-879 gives -0.031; 4.05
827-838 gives 0.013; 4.09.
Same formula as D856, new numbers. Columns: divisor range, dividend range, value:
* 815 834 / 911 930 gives 0.91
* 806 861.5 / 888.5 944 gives 0.85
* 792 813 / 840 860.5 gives 0.92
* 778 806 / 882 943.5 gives 0.82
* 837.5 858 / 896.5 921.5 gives 0.91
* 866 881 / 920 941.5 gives 0.86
